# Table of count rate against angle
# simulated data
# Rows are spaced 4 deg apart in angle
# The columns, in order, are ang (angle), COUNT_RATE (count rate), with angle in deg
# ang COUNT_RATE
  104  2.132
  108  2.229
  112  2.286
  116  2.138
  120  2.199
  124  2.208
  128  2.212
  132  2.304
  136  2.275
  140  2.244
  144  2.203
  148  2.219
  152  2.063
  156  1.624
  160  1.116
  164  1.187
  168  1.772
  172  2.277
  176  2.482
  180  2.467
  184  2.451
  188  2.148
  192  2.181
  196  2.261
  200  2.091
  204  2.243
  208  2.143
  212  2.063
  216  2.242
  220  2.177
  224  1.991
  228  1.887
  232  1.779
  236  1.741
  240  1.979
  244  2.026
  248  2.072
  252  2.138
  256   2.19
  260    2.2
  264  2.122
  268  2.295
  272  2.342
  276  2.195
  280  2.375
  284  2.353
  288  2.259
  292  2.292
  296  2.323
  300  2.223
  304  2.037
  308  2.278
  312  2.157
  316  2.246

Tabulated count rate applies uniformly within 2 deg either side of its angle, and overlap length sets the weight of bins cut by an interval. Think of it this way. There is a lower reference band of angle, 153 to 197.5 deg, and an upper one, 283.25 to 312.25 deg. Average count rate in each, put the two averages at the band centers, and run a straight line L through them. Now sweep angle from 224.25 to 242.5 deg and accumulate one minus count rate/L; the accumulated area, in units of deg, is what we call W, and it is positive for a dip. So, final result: 2.1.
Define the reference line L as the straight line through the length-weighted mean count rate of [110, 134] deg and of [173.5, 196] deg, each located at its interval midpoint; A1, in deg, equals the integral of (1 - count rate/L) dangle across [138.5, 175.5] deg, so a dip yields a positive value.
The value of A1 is 6.6 deg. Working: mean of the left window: 2.22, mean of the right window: 2.34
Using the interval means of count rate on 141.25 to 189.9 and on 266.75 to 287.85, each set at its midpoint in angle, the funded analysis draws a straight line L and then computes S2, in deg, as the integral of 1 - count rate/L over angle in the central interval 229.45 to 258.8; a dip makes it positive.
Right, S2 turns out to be 3.0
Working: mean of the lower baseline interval 2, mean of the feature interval 1.99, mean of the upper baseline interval 2.31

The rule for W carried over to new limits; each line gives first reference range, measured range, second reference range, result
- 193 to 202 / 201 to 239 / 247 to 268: 2.48 deg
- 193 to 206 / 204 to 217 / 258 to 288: 0.30 deg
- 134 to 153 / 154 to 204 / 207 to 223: 3.71 deg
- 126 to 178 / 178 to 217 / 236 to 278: -3.25 deg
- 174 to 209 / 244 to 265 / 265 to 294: 1.43 deg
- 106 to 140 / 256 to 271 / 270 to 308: 0.33 deg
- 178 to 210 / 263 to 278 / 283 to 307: 0.00 deg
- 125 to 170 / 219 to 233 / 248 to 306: 1.05 deg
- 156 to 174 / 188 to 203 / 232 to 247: -3.99 deg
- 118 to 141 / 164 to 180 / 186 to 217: 0.79 deg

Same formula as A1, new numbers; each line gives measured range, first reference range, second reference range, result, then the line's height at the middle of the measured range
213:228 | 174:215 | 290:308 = 1.0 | 2.25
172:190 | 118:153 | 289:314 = -1.3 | 2.22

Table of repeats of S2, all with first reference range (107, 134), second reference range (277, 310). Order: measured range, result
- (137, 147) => 0.0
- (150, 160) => 2.4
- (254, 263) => 0.3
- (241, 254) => 1.1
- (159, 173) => 4.2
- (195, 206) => 0.2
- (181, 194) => -0.2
